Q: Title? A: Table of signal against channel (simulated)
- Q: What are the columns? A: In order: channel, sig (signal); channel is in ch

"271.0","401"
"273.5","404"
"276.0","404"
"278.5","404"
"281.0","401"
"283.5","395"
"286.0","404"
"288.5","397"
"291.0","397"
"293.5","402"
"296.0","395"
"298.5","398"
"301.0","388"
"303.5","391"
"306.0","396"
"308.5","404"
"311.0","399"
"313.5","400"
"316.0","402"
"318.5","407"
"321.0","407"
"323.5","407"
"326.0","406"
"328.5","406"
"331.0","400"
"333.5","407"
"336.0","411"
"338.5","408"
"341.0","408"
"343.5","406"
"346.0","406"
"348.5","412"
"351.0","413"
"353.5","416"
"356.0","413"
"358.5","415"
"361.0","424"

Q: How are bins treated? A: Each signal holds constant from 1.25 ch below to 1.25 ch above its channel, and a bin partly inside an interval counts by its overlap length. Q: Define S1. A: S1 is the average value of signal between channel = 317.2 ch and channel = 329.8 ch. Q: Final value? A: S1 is 407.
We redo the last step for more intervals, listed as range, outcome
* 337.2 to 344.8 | 407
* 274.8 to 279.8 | 404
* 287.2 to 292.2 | 397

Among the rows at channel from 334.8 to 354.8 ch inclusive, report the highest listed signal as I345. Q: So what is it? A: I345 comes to 416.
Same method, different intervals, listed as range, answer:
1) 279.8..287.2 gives 404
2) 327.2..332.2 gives 406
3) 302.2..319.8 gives 407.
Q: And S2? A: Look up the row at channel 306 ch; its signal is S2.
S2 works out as 396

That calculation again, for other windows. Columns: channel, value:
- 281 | 401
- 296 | 395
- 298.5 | 398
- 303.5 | 391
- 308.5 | 404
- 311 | 399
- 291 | 397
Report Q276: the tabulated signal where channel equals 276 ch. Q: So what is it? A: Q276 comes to 404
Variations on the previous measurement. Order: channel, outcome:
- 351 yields 413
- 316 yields 402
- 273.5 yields 404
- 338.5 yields 408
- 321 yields 407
